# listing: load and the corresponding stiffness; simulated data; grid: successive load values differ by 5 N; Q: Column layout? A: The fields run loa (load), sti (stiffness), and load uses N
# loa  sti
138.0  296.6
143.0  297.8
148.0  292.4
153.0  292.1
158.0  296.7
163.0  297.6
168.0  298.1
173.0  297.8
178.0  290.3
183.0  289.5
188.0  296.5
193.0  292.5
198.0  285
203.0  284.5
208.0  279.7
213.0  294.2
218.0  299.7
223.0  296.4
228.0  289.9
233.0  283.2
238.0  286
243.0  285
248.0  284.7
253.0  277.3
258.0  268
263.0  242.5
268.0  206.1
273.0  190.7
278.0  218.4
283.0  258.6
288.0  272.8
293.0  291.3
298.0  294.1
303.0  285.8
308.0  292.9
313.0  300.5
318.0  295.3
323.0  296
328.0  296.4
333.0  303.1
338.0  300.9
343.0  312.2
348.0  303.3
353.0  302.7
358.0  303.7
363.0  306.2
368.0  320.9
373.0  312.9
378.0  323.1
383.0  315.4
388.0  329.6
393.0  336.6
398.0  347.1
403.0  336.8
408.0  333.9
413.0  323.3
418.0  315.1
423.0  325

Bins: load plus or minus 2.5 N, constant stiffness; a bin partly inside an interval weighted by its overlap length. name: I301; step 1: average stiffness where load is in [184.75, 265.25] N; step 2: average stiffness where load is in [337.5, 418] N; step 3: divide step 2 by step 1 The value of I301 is 1.12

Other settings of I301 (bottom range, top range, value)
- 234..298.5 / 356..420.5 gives 1.25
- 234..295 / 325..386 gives 1.20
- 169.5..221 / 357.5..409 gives 1.12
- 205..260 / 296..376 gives 1.06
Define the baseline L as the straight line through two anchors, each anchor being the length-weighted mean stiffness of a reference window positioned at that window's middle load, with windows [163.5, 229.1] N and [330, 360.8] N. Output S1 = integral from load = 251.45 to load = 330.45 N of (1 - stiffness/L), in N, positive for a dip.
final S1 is 8.5 N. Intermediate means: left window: 292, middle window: 268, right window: 304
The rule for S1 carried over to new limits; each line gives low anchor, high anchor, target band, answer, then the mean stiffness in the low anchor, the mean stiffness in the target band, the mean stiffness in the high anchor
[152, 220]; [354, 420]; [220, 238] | 0.6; 292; 290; 323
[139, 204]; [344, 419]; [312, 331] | 1.0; 293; 297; 321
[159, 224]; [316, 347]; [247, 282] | 6.7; 292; 240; 301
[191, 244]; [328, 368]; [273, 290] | 3.2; 289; 241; 305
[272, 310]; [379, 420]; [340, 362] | -0.3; 266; 305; 330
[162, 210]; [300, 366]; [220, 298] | 8.1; 291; 265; 300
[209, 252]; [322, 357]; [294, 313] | 0.4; 289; 292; 302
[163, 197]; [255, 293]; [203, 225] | -1.3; 294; 292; 241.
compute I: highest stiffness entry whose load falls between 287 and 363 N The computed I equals 312.2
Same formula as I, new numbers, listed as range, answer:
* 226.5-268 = 289.9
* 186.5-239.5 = 299.7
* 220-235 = 296.4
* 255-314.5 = 300.5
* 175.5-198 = 296.5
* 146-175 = 298.1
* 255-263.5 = 268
